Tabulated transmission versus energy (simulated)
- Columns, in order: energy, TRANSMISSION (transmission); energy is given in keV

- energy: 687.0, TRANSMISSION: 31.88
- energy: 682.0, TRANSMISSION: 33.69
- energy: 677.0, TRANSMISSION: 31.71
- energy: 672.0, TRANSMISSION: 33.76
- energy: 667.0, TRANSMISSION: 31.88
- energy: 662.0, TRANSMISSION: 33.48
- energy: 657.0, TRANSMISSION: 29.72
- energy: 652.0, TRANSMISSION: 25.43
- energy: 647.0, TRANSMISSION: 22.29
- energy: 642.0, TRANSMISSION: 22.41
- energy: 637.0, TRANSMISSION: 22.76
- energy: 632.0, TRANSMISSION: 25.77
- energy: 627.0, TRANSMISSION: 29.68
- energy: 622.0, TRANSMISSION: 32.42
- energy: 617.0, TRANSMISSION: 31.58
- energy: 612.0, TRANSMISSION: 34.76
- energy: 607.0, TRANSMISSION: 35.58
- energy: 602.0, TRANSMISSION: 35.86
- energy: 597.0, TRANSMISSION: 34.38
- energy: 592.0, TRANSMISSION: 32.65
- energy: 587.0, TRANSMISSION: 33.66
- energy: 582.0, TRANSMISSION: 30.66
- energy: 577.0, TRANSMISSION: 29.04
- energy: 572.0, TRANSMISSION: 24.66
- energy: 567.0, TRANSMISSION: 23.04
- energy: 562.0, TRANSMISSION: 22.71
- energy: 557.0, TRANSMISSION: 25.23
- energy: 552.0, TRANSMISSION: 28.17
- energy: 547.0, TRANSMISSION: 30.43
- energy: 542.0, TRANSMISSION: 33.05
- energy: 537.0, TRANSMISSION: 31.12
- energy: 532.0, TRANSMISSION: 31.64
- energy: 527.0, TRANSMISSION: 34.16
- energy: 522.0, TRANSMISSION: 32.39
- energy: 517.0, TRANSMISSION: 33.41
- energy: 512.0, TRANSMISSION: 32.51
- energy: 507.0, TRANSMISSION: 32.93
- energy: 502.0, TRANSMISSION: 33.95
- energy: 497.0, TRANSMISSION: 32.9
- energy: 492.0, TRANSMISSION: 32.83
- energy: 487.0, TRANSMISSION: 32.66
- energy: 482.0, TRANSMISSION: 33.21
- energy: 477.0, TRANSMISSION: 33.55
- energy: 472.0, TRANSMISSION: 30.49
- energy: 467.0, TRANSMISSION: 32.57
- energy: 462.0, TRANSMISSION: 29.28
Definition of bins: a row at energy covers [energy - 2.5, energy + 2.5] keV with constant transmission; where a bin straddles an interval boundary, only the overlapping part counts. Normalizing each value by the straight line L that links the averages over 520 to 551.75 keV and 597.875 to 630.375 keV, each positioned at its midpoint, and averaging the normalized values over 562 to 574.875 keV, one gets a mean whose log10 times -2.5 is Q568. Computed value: 0.34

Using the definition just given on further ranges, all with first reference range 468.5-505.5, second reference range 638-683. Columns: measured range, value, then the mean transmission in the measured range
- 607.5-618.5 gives -0.13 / 33.8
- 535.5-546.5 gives -0.01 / 31.9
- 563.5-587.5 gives 0.12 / 27.5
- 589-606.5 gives -0.14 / 34.4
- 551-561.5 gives 0.21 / 25.7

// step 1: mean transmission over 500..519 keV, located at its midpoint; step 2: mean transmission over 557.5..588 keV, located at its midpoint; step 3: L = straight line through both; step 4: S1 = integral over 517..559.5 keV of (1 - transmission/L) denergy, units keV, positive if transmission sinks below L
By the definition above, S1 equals -0.8 keV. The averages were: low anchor 33.2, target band 30.9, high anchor 26.8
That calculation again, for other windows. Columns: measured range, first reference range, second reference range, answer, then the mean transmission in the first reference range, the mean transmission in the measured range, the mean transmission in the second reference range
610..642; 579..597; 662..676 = 3.7 keV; 32.5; 28.9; 32.8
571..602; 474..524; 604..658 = -1.7 keV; 33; 31.5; 28.4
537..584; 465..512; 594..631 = 7.7 keV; 32.8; 27.6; 33.1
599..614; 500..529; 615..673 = -2.9 keV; 33.2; 35.4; 28.3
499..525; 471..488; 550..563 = -3.0 keV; 32.6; 33.1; 25.6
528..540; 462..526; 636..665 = -0.3 keV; 32.7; 31.8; 26.3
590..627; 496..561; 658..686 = -1.7 keV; 31.4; 33.6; 32.7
